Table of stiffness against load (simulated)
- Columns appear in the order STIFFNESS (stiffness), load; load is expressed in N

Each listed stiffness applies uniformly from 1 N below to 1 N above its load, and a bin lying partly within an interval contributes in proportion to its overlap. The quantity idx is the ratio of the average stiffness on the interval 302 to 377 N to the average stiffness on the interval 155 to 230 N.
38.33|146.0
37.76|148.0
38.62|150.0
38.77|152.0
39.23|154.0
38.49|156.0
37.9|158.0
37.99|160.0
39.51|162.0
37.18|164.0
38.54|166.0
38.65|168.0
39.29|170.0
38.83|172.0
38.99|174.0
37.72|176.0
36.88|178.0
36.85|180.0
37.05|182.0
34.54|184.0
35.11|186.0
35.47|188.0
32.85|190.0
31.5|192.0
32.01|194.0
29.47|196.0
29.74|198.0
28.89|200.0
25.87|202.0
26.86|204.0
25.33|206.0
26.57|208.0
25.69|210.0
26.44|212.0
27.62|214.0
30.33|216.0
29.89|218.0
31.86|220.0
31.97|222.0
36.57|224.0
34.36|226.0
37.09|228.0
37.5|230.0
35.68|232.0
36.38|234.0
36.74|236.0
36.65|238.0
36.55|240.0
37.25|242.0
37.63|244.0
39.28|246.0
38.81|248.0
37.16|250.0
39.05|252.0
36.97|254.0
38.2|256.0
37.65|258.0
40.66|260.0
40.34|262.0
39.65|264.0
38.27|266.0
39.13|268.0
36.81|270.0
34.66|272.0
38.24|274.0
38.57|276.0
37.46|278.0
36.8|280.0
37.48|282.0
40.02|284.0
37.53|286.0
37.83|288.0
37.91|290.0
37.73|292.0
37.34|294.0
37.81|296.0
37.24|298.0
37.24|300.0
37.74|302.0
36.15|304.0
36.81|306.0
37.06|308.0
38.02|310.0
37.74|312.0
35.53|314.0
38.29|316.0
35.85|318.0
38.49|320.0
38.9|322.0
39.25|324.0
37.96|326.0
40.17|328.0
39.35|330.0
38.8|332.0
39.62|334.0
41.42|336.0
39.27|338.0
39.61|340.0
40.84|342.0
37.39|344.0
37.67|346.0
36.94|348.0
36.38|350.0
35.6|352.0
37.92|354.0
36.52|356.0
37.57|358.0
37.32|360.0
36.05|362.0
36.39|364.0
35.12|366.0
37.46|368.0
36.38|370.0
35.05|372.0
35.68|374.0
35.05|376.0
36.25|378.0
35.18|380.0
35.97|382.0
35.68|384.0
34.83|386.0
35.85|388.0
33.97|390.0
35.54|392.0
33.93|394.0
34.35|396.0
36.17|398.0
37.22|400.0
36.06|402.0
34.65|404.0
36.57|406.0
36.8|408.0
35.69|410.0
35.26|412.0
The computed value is 1.1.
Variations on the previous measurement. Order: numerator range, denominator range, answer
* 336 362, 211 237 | 1.14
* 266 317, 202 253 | 1.12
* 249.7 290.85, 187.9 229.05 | 1.26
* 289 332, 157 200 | 1.05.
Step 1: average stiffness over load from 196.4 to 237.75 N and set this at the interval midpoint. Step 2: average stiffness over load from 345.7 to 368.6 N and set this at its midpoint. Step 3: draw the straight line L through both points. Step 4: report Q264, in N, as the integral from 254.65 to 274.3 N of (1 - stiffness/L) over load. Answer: -3.2 N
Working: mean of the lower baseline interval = 31.1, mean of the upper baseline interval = 36.7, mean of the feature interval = 38.3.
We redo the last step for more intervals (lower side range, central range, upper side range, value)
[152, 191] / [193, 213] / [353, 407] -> 5.1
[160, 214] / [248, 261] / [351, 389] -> -1.5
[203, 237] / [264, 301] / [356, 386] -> -4.8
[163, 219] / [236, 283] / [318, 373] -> -4.0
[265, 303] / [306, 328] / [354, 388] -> -0.4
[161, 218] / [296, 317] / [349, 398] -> -1.5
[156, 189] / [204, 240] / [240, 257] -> 5.4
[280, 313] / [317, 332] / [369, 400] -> -0.7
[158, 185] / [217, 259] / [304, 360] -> 1.8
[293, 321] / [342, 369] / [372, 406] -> -0.6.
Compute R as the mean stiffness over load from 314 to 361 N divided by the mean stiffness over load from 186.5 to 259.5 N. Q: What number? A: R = 1.15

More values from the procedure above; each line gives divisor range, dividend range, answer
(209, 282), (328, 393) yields 1.03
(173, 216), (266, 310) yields 1.19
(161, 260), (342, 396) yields 1.05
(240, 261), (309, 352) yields 1.01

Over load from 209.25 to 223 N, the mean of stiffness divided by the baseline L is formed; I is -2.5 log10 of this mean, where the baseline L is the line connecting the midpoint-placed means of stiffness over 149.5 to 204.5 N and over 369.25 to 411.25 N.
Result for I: 0.21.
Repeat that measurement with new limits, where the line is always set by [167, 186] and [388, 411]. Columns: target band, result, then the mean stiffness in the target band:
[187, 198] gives 0.17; 32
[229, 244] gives 0.01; 36.7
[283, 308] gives -0.03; 37.6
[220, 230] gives 0.06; 34.9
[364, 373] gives -0.01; 36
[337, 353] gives -0.06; 38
